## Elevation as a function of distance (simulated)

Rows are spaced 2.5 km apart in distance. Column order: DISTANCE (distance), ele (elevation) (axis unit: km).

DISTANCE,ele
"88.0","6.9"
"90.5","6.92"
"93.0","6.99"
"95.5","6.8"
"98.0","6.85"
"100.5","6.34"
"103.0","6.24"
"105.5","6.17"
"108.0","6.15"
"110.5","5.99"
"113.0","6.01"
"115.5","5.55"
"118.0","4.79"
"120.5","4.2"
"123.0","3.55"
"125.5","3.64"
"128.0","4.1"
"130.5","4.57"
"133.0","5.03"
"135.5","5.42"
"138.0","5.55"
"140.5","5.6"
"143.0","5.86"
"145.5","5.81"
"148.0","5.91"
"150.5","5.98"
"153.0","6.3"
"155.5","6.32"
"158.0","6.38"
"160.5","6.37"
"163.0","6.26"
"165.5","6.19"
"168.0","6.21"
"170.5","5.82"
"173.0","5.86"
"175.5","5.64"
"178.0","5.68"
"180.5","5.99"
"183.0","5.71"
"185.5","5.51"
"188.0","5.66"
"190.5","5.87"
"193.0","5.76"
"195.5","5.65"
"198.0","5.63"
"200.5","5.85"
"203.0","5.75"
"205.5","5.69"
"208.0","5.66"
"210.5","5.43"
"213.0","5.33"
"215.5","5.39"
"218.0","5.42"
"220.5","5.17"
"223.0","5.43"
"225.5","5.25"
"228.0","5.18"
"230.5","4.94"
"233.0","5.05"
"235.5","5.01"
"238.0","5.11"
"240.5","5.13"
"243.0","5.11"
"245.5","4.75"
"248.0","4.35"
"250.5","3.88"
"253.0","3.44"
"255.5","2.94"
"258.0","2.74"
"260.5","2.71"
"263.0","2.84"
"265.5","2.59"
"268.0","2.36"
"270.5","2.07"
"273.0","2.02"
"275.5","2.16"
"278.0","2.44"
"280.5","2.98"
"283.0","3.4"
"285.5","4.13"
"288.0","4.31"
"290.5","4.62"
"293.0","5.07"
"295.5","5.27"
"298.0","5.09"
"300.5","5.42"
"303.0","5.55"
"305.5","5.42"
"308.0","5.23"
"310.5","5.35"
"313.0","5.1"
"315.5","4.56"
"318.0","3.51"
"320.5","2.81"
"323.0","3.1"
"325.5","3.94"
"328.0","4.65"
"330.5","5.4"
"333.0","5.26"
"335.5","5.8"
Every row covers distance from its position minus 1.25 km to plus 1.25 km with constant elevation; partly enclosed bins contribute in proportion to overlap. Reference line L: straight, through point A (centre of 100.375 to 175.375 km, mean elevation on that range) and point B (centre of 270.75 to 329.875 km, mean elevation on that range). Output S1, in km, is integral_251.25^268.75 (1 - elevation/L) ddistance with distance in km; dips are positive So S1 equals 6.5 km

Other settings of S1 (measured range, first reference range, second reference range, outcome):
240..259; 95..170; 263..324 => 1.7 km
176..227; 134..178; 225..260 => -4.3 km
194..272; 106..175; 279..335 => 7.0 km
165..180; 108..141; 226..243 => -2.6 km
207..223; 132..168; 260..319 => -1.2 km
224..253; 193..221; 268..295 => -1.3 km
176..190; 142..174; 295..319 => 0.5 km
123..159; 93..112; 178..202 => 4.2 km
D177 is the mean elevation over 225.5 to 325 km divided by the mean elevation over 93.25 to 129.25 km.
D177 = 0.7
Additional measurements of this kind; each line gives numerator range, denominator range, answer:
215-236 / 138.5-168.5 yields 0.86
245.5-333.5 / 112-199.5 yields 0.70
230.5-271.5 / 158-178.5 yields 0.63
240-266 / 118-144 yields 0.77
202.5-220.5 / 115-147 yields 1.12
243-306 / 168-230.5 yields 0.66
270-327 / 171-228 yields 0.73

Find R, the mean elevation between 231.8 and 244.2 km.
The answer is 5.08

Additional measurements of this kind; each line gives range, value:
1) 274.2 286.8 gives 3.02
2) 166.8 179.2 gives 5.84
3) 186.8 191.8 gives 5.77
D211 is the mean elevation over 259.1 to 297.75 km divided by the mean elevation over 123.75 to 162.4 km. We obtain 0.60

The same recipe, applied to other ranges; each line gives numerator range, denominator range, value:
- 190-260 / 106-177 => 0.90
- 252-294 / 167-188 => 0.53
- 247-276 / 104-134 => 0.57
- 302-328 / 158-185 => 0.75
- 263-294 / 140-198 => 0.53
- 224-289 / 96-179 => 0.66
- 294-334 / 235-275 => 1.35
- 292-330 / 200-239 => 0.88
